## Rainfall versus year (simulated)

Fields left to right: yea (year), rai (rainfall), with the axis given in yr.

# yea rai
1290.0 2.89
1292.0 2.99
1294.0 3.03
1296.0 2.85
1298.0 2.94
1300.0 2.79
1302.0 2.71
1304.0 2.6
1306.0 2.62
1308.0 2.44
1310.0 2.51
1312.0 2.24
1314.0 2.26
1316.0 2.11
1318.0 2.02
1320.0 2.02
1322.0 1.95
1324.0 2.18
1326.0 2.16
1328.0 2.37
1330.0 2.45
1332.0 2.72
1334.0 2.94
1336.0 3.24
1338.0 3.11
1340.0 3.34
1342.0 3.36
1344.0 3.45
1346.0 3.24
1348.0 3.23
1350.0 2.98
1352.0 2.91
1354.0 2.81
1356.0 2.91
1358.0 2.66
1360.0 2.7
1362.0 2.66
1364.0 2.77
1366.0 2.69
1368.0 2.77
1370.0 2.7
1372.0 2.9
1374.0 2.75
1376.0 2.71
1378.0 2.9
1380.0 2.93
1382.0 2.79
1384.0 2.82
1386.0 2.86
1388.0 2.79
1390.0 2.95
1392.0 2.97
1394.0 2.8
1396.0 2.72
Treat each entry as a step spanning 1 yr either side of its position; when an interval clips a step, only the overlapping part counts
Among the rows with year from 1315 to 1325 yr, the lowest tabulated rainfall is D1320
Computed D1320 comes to 1.95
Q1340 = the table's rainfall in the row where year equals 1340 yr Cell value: 3.34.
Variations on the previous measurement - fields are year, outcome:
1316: 2.11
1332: 2.72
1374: 2.75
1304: 2.6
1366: 2.69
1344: 3.45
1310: 2.51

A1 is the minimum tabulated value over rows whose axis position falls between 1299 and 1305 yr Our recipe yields 2.6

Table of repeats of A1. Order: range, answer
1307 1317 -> 2.11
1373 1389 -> 2.71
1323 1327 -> 2.16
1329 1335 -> 2.45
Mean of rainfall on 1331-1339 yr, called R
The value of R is 3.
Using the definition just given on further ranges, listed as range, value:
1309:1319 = 2.23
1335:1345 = 3.3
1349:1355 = 2.9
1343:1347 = 3.35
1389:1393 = 2.96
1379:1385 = 2.85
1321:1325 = 2.06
